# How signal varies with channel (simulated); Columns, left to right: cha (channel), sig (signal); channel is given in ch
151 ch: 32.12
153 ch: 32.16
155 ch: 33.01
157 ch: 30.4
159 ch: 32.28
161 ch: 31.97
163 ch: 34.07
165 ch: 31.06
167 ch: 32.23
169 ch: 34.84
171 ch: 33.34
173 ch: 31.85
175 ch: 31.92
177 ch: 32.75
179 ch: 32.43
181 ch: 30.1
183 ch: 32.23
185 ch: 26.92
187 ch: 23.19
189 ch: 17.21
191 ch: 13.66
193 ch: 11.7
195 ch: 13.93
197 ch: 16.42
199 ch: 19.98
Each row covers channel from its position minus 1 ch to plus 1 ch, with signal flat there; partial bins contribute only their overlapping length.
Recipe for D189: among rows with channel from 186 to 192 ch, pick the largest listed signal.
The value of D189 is 23.19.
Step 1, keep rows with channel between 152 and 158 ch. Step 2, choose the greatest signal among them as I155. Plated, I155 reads 33.01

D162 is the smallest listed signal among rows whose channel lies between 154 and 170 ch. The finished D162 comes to 30.4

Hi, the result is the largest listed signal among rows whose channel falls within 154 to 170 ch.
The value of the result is 34.84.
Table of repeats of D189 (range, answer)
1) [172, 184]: 32.75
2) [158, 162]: 32.28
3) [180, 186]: 32.23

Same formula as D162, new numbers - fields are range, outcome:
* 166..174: 31.85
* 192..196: 11.7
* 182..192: 13.66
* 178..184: 30.1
